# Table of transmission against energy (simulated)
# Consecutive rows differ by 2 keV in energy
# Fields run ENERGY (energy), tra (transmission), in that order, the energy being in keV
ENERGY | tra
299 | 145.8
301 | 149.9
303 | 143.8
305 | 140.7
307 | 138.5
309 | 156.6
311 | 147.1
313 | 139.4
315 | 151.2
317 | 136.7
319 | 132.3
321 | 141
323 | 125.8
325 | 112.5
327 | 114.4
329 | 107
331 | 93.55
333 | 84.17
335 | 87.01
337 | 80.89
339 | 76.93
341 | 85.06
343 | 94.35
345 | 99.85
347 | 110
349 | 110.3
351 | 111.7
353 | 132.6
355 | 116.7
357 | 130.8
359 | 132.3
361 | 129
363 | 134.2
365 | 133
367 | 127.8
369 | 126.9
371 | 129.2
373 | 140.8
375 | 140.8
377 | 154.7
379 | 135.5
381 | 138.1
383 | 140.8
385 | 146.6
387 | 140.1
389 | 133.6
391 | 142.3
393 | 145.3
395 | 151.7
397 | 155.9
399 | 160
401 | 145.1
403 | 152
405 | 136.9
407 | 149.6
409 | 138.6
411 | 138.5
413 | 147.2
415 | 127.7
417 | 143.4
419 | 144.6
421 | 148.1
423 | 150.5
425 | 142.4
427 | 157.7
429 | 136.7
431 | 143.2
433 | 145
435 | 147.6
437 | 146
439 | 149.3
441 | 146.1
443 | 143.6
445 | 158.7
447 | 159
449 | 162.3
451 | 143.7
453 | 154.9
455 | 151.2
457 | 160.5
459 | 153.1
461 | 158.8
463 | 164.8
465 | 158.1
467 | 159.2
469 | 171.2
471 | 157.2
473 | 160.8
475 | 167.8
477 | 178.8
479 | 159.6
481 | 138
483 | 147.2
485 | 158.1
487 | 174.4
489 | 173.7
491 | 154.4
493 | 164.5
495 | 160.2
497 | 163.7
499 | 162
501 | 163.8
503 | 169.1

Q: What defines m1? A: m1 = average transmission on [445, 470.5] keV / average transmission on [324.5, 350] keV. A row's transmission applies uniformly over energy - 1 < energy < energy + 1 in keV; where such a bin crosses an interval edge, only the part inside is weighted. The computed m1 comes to 1.6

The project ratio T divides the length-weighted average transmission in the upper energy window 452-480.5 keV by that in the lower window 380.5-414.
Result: 1.11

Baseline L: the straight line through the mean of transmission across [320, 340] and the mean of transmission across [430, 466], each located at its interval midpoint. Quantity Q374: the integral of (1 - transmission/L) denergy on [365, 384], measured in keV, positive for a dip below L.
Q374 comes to -2.5 keV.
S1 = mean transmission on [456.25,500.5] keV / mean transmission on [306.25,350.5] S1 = 1.4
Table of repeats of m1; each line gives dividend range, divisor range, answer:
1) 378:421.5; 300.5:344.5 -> 1.20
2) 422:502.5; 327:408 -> 1.24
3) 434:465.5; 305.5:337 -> 1.24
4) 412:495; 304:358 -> 1.32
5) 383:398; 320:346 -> 1.45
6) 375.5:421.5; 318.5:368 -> 1.29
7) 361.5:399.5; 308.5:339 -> 1.18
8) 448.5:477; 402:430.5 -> 1.11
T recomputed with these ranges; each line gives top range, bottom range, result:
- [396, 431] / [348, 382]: 1.11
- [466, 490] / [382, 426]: 1.12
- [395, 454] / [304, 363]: 1.25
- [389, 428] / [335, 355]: 1.45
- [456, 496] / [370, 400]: 1.12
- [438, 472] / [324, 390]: 1.31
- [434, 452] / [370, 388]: 1.07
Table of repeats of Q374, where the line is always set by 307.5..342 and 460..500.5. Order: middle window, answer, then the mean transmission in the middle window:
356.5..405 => -2.8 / 140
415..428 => -0.2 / 146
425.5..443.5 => 0.3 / 146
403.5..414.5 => -0.1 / 142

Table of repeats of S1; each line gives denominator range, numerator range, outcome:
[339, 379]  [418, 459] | 1.22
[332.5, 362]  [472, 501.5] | 1.53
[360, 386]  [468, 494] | 1.18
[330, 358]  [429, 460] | 1.49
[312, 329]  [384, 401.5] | 1.13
